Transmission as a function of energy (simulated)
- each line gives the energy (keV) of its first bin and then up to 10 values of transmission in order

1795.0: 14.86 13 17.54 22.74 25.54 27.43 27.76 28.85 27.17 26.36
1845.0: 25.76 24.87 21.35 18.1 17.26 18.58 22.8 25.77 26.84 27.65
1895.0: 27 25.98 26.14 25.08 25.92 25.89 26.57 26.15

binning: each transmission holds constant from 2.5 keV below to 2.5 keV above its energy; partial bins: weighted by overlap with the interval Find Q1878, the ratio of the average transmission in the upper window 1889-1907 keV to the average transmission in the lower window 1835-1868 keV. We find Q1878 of 1.18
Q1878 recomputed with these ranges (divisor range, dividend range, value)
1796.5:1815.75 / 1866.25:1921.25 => 1.32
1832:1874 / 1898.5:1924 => 1.15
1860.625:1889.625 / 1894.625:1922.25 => 1.16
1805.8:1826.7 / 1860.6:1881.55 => 0.82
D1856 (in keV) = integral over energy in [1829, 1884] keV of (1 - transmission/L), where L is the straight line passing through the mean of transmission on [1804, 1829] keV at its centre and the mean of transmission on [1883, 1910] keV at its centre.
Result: 5.1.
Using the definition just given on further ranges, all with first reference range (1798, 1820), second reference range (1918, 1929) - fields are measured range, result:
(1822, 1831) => -2.74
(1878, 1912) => -2.09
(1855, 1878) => 3.86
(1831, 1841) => -2.32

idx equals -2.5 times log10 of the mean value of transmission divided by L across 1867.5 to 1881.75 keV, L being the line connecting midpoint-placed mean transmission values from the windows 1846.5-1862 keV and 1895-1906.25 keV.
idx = 0.077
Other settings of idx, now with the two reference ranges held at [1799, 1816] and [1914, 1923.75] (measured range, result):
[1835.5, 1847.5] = -0.21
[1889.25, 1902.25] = -0.09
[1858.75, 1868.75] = 0.28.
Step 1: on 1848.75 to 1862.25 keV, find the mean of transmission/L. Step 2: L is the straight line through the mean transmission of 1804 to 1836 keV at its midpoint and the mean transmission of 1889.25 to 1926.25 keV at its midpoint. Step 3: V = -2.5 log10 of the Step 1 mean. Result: 0.21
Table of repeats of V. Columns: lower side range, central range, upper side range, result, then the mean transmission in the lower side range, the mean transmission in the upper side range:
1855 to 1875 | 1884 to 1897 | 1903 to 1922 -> -0.20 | 19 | 25.7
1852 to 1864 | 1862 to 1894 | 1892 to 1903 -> 0.00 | 19.6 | 26.5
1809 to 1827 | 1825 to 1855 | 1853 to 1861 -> -0.16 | 26.1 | 19.9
